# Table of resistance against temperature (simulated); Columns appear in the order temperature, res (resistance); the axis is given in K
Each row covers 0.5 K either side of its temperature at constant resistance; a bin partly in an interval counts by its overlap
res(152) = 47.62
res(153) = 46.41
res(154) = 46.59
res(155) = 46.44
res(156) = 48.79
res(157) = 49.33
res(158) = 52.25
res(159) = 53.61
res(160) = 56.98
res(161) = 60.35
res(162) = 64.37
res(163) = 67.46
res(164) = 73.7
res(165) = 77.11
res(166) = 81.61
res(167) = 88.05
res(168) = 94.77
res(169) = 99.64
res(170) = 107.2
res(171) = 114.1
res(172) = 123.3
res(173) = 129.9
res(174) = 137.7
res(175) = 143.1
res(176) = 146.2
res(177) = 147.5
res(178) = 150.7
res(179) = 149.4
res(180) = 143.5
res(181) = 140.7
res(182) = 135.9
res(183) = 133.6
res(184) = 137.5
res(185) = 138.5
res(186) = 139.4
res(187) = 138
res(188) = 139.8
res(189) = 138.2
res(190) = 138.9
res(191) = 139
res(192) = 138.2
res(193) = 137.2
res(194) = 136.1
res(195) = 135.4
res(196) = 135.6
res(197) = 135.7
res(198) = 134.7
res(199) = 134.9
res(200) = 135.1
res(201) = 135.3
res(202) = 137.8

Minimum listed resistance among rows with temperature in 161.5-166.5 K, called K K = 64.37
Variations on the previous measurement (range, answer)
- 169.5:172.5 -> 107.2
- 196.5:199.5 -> 134.7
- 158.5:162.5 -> 53.61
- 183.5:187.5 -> 137.5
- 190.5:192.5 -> 138.2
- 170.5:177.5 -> 114.1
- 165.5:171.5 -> 81.61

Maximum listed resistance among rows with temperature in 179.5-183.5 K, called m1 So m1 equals 143.5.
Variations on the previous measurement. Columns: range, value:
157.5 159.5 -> 53.61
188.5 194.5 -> 139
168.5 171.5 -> 114.1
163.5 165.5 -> 77.11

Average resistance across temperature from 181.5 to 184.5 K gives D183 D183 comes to 136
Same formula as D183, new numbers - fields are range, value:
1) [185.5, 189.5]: 139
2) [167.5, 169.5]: 97.2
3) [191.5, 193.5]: 138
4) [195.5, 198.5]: 135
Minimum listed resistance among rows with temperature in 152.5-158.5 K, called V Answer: 46.41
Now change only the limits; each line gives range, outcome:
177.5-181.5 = 140.7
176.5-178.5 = 147.5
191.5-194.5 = 136.1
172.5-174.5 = 129.9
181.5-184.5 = 133.6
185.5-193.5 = 137.2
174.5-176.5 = 143.1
